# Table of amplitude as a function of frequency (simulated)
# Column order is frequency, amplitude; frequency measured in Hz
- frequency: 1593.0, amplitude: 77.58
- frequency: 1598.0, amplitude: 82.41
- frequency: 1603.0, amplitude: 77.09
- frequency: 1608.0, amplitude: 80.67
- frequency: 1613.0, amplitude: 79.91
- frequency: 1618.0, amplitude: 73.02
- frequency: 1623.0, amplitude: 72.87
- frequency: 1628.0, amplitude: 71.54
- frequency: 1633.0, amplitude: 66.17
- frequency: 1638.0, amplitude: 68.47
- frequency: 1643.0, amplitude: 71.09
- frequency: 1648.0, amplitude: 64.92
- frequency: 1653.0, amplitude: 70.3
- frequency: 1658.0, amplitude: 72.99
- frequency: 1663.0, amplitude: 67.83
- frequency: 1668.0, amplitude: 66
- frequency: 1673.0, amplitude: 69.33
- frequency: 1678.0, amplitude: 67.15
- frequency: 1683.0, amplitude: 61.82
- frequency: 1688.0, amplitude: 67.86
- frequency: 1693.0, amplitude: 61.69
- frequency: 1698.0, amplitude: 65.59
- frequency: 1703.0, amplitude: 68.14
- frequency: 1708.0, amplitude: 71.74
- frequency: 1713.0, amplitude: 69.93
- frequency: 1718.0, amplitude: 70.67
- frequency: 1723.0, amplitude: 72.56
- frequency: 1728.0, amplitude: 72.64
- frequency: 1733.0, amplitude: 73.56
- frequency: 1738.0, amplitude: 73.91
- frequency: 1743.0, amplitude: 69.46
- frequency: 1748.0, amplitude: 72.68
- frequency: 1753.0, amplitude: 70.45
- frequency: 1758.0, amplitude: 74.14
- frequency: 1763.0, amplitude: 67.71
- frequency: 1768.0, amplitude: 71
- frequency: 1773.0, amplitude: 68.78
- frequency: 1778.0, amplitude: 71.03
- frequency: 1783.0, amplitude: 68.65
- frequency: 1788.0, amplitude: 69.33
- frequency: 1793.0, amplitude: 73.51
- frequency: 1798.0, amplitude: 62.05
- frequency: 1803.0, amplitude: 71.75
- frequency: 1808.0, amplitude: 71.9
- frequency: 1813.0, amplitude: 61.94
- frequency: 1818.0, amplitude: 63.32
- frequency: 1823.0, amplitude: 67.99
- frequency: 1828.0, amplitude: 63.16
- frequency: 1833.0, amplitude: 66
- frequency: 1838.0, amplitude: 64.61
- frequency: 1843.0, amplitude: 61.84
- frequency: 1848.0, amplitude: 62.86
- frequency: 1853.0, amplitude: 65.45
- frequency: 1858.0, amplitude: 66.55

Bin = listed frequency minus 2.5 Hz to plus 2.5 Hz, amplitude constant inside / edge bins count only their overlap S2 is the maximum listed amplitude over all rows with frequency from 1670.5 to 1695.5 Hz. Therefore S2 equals 69.33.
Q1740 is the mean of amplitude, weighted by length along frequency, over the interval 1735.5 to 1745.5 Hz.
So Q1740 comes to 71.7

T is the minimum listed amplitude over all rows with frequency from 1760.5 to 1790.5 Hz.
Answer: 67.71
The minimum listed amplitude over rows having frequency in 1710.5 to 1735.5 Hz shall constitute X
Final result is 69.93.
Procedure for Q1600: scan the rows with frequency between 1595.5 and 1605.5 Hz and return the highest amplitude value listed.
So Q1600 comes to 82.41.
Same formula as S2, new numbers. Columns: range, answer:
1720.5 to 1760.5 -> 74.14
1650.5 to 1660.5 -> 72.99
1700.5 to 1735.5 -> 73.56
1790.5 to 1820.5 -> 73.51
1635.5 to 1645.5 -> 71.09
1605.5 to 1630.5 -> 80.67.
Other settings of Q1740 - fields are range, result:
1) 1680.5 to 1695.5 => 63.8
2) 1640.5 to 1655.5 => 68.8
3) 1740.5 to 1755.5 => 70.9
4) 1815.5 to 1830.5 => 64.8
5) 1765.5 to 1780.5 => 70.3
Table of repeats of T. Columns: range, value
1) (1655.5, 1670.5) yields 66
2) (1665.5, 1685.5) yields 61.82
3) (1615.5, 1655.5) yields 64.92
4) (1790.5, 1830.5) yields 61.94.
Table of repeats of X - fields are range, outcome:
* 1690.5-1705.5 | 61.69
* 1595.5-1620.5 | 73.02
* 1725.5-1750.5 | 69.46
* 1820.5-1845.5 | 61.84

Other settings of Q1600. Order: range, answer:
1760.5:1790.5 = 71.03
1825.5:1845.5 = 66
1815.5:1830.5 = 67.99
